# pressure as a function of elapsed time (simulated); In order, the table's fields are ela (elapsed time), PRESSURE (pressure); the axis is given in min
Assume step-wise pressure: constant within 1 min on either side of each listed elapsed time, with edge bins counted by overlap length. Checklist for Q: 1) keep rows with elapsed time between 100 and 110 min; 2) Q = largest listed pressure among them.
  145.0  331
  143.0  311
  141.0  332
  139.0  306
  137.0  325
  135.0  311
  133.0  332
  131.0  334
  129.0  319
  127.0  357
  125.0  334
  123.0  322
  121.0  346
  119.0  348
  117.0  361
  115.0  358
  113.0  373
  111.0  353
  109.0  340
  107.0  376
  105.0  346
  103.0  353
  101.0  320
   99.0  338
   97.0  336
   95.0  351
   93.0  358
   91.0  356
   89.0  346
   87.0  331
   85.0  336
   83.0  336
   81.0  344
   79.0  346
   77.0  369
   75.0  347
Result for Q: 376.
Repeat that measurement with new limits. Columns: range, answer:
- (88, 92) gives 356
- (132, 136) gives 332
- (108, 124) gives 373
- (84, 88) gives 336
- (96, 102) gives 338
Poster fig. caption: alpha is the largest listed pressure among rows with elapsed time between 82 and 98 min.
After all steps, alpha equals 358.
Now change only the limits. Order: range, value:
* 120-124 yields 346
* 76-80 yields 369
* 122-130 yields 357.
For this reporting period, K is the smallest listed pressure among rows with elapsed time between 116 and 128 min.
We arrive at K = 322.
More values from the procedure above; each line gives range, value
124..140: 306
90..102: 320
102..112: 340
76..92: 331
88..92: 346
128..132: 319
